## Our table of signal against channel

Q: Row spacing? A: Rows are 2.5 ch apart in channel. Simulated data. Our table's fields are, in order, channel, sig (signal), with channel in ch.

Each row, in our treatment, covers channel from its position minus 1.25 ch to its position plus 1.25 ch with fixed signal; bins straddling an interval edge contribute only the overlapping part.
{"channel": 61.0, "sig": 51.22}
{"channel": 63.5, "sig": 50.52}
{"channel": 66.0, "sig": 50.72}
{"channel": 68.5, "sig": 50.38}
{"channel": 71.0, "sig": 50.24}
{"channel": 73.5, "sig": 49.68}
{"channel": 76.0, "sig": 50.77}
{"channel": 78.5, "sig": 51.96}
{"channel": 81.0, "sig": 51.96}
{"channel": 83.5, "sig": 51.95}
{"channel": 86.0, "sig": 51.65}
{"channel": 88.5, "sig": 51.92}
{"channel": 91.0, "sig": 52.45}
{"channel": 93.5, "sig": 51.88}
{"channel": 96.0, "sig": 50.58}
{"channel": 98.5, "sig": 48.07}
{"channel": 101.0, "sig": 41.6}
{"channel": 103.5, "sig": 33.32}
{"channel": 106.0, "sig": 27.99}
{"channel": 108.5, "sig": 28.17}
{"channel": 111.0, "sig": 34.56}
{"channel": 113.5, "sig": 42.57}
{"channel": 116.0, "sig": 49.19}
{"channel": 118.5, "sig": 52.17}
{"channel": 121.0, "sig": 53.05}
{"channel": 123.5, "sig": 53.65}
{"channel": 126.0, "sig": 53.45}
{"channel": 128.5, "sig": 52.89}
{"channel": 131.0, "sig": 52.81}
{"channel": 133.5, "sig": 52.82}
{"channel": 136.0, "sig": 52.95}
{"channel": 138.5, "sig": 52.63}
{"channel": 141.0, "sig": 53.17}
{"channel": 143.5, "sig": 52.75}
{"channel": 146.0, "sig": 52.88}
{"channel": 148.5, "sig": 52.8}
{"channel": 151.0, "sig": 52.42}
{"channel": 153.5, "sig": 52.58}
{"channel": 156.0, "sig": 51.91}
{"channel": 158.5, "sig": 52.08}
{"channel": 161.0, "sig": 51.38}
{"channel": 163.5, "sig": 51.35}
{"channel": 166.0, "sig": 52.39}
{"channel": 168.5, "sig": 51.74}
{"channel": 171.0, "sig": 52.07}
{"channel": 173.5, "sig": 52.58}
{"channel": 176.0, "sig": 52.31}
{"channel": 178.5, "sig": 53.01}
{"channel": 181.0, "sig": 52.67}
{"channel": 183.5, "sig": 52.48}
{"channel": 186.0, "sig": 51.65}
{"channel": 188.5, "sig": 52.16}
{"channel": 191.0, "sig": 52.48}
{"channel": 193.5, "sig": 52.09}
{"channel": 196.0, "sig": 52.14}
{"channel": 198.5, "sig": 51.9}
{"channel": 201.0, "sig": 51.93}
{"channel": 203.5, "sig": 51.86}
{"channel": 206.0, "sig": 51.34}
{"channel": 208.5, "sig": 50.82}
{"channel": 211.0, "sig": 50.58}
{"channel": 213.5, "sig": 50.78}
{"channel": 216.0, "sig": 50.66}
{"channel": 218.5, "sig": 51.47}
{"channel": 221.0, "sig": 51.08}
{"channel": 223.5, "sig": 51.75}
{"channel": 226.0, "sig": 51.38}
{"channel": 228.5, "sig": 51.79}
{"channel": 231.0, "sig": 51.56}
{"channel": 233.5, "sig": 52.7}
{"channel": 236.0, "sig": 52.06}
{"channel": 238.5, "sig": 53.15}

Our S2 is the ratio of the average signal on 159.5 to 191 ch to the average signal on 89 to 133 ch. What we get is 1.13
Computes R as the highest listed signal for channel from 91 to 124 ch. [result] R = 53.65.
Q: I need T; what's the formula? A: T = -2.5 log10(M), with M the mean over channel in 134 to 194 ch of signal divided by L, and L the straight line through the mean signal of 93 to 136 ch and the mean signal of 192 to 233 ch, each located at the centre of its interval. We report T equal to -0.08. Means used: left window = 45.9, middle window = 52.4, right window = 51.5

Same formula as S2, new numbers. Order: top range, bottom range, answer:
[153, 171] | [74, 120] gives 1.13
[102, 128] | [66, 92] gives 0.84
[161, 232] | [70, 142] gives 1.07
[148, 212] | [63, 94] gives 1.02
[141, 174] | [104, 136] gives 1.13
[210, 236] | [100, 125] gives 1.23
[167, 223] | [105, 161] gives 1.05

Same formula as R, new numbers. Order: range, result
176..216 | 53.01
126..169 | 53.45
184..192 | 52.48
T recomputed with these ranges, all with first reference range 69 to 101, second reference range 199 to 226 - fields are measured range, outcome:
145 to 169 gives -0.02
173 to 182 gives -0.03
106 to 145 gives 0.05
